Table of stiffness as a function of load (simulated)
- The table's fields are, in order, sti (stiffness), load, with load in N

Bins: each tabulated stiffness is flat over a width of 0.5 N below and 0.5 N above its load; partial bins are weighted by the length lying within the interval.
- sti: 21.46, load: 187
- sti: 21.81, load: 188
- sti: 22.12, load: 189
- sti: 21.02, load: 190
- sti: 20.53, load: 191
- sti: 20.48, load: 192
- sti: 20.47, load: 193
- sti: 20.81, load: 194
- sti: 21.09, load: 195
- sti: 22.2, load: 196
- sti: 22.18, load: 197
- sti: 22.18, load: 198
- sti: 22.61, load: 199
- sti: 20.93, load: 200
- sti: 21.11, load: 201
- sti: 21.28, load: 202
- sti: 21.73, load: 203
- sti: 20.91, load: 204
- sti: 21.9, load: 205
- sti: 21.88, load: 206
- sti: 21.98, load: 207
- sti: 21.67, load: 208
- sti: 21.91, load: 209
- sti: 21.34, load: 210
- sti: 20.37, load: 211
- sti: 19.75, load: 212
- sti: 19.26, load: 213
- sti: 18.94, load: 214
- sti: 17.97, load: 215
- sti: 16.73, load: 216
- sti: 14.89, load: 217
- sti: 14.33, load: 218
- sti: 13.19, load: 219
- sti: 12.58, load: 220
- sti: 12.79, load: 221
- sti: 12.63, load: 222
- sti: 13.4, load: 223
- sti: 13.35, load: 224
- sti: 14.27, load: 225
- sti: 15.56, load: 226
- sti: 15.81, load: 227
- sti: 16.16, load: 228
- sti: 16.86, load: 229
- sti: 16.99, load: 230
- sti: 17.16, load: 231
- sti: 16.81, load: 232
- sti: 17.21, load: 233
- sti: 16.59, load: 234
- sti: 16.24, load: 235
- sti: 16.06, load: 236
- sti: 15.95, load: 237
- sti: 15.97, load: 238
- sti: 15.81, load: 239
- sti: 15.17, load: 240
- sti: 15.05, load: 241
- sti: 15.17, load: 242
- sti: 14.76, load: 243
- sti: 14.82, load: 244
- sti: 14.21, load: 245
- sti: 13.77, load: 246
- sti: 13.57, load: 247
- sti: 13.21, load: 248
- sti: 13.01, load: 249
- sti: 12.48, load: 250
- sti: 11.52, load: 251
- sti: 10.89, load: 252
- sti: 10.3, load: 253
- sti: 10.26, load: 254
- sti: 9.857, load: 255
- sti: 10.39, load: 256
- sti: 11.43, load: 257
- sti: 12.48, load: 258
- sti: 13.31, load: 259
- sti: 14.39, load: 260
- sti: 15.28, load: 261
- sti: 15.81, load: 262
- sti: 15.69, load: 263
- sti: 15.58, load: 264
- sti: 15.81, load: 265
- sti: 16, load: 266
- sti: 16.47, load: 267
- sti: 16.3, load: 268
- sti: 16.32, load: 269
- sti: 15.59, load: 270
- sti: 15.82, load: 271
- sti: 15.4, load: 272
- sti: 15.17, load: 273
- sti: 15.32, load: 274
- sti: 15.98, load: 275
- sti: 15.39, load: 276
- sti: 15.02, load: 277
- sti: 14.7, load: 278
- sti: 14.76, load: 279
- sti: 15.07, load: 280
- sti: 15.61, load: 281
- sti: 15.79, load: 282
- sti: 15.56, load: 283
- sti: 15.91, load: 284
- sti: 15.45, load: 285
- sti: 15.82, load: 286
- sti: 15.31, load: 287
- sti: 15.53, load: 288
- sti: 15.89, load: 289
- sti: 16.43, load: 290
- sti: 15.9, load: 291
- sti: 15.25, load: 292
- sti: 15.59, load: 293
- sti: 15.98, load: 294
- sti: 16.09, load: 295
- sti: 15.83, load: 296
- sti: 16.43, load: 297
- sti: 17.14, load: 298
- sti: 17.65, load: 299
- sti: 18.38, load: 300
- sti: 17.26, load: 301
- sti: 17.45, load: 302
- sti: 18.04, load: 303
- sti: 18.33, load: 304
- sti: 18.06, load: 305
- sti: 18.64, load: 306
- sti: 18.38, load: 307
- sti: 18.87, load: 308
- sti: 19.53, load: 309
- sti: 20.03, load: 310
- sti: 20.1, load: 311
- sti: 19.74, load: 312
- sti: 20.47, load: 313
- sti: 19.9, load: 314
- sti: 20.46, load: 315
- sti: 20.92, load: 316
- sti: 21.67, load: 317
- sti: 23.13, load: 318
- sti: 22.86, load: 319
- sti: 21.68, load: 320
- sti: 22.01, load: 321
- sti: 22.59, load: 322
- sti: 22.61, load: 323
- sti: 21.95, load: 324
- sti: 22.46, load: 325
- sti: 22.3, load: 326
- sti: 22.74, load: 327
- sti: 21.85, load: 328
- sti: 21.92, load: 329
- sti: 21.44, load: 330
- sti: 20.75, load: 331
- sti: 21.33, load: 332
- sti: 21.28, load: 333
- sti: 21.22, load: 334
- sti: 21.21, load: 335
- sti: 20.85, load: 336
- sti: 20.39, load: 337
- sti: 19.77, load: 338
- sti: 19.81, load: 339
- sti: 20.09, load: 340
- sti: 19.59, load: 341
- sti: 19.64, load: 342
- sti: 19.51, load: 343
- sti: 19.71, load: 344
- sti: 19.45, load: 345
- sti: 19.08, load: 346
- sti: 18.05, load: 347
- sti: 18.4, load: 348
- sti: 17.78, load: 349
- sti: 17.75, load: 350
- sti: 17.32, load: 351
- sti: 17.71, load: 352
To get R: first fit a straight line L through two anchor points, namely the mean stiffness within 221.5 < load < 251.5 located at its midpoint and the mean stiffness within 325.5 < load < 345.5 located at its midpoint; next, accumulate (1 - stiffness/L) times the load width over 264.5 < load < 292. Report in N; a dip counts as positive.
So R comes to 2.79 N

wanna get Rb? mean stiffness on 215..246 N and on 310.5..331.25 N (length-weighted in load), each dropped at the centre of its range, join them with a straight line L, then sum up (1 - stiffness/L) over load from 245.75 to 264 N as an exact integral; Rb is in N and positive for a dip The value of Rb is 4.6 N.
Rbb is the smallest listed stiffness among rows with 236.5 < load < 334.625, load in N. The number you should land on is 9.857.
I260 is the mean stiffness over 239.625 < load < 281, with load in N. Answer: 14.2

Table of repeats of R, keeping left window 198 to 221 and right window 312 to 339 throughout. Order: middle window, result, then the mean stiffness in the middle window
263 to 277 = 3.21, 15.8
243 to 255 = 4.50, 12.5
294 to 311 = 2.55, 17.9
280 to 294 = 3.42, 15.7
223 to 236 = 2.46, 16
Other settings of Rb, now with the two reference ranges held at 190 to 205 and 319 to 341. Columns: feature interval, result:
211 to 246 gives 9.3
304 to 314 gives 1.0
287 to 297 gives 2.6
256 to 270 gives 4.3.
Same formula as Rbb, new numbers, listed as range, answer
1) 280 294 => 15.07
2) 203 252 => 10.89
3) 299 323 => 17.26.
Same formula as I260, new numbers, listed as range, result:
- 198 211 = 21.6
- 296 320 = 19.3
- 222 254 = 14.7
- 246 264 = 12.7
